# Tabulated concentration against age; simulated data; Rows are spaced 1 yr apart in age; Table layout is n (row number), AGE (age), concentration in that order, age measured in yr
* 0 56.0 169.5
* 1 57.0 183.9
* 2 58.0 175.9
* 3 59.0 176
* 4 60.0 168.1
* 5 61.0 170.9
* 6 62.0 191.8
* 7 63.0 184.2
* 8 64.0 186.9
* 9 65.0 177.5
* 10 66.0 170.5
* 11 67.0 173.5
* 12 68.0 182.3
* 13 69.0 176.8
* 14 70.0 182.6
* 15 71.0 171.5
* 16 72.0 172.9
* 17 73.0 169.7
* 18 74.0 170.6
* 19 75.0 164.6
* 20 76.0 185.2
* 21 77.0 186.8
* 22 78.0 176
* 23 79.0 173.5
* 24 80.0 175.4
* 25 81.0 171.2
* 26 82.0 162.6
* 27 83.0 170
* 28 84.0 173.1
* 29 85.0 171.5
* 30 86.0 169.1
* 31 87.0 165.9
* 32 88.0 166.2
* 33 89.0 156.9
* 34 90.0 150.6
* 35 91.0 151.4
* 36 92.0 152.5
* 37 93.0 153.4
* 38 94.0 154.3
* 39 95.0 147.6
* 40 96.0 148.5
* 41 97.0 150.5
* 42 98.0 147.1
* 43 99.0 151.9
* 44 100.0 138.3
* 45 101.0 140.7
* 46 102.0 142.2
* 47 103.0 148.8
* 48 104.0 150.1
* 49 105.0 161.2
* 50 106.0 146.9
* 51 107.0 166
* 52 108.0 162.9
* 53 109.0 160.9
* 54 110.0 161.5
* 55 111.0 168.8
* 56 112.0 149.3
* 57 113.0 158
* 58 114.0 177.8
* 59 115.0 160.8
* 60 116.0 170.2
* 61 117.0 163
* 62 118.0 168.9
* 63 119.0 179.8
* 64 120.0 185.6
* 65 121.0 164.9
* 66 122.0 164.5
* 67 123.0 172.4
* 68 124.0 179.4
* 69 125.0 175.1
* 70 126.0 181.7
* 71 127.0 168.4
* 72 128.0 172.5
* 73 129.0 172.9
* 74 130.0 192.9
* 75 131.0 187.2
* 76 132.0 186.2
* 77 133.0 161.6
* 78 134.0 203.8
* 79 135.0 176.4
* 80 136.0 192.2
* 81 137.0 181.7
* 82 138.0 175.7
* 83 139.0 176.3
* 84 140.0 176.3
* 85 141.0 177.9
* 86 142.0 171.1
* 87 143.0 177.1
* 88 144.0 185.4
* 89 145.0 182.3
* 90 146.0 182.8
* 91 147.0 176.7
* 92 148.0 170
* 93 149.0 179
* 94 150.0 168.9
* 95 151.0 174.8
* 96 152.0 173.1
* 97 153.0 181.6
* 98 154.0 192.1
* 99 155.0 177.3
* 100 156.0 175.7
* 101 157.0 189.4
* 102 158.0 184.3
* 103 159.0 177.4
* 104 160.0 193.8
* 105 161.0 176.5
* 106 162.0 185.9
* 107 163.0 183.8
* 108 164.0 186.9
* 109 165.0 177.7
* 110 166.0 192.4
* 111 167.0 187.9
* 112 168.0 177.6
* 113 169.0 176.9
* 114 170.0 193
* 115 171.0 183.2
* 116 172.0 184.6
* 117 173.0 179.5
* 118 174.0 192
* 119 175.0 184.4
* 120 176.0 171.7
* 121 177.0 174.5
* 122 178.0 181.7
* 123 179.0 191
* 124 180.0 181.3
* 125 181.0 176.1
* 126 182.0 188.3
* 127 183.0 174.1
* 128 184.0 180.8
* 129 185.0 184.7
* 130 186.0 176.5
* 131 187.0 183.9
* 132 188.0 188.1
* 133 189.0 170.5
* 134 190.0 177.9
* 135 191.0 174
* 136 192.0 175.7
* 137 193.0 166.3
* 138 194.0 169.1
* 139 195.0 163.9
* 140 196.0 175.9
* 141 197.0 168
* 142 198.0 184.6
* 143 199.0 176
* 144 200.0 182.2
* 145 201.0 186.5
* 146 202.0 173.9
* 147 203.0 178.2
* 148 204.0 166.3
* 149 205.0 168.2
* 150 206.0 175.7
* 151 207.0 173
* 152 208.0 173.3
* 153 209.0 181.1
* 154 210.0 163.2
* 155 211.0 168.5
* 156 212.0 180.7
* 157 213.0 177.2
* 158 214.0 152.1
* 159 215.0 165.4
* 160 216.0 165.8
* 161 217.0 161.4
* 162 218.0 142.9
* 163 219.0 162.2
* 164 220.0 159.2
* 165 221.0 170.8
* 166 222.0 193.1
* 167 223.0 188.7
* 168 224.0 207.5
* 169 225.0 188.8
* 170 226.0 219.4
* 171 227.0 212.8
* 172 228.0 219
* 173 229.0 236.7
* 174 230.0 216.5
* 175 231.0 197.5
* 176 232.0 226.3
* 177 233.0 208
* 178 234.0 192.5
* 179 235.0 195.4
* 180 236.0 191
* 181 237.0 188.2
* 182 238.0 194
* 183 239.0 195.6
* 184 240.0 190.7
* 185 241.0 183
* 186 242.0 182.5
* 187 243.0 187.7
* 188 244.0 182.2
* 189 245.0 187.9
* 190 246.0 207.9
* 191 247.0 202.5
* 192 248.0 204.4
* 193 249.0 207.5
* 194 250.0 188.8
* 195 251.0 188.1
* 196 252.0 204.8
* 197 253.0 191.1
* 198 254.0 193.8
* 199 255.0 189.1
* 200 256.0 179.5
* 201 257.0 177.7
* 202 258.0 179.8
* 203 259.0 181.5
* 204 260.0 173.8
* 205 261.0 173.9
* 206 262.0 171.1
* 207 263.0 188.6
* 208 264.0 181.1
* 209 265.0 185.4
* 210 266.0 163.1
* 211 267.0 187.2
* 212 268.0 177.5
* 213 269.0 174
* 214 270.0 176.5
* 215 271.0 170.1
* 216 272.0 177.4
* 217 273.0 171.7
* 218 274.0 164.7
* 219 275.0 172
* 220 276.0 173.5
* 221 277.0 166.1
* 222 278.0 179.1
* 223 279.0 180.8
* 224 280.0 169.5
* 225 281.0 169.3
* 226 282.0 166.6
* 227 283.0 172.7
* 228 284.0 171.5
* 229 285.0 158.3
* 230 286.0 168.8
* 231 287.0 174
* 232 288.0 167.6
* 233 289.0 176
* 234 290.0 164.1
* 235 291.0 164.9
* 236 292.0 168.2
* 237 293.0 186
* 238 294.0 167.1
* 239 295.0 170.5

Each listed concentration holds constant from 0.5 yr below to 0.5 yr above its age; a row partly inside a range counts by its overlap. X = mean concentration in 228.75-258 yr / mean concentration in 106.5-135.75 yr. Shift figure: 1.13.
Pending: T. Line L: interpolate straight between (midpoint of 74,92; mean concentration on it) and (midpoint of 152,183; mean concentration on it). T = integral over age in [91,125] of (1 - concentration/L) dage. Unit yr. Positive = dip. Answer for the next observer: 2.7 yr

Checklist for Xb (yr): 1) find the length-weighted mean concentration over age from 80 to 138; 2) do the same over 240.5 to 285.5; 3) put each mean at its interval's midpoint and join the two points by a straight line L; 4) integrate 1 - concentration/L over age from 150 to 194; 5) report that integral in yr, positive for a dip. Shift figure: -2.4 yr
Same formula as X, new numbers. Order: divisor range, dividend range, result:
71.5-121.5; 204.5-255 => 1.16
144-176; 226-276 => 1.04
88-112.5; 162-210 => 1.17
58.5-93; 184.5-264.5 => 1.07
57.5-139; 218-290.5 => 1.10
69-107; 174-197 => 1.10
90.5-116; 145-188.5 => 1.18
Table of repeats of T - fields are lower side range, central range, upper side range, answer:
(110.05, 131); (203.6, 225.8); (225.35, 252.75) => 2.5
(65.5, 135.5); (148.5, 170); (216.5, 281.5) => -0.9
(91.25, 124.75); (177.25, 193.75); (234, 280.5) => -0.7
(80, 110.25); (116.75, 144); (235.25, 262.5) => -2.2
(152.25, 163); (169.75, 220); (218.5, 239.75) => 4.1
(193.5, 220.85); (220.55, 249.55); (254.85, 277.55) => -4.4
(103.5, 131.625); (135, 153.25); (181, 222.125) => -0.8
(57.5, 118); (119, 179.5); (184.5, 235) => -2.4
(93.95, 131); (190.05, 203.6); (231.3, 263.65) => 0.4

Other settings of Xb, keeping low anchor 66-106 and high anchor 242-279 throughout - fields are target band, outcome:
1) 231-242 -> -0.97 yr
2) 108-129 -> -0.32 yr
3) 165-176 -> -0.74 yr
